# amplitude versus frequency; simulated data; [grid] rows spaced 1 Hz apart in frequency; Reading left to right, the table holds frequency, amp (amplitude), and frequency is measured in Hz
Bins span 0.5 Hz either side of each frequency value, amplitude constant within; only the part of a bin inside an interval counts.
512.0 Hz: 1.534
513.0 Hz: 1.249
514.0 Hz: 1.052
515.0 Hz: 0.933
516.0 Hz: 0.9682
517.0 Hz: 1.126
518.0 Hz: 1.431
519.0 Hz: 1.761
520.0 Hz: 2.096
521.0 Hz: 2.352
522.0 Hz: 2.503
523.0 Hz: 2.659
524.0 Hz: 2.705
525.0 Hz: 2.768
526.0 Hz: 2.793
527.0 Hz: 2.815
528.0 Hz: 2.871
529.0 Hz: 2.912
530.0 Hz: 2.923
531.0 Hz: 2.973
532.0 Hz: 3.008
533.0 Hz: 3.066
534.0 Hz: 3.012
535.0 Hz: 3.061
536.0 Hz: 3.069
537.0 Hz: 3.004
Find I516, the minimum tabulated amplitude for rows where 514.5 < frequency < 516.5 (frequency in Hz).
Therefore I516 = 0.933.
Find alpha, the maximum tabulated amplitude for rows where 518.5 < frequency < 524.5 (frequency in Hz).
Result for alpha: 2.705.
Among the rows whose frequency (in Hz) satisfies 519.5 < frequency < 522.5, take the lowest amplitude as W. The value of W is 2.096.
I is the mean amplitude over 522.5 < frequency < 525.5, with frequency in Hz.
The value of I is 2.71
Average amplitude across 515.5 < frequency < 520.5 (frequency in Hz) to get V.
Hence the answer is 1.48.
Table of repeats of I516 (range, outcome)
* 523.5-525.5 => 2.705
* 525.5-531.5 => 2.793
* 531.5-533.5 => 3.008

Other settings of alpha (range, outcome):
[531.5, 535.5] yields 3.066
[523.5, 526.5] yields 2.793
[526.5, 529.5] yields 2.912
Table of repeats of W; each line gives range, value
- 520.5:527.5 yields 2.352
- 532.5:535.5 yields 3.012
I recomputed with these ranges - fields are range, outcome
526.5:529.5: 2.87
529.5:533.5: 2.99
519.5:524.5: 2.46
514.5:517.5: 1.01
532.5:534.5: 3.04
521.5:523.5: 2.58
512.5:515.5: 1.08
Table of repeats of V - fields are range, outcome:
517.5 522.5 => 2.03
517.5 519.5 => 1.6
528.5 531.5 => 2.94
